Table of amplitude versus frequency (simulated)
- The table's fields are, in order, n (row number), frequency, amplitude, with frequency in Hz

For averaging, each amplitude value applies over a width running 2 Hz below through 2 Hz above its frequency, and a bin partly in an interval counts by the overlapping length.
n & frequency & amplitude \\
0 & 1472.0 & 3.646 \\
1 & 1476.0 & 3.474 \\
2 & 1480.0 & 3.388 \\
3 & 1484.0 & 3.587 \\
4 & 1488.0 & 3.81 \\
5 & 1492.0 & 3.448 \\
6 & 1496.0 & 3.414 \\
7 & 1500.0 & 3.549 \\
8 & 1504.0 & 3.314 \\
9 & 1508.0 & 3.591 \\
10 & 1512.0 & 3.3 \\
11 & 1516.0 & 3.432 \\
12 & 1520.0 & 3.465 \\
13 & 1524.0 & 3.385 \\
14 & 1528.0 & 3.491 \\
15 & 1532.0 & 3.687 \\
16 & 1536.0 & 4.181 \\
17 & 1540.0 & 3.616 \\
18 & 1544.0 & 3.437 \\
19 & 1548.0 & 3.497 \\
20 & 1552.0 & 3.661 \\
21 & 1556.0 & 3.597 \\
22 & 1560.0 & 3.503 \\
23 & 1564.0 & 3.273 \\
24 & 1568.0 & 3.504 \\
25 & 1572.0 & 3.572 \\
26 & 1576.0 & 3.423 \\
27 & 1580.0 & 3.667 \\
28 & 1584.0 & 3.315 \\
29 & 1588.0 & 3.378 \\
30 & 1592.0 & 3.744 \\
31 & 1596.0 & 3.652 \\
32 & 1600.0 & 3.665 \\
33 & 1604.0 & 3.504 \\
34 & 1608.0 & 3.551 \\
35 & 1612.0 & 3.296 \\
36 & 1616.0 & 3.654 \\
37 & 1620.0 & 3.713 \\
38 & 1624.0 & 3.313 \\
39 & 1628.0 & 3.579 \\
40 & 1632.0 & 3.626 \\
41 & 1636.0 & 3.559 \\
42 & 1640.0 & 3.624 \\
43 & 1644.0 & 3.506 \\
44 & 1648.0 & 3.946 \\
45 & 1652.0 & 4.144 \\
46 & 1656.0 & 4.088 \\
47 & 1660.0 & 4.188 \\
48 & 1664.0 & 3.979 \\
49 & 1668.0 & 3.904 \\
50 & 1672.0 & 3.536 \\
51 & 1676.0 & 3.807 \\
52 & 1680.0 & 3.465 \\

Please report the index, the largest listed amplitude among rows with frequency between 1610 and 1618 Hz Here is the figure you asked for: 3.654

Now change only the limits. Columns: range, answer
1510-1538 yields 4.181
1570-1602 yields 3.744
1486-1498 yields 3.81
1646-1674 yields 4.188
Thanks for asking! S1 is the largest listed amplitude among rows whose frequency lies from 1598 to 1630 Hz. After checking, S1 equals 3.713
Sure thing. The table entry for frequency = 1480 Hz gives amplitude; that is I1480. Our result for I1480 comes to 3.388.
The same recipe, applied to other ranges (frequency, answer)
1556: 3.597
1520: 3.465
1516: 3.432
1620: 3.713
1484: 3.587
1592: 3.744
